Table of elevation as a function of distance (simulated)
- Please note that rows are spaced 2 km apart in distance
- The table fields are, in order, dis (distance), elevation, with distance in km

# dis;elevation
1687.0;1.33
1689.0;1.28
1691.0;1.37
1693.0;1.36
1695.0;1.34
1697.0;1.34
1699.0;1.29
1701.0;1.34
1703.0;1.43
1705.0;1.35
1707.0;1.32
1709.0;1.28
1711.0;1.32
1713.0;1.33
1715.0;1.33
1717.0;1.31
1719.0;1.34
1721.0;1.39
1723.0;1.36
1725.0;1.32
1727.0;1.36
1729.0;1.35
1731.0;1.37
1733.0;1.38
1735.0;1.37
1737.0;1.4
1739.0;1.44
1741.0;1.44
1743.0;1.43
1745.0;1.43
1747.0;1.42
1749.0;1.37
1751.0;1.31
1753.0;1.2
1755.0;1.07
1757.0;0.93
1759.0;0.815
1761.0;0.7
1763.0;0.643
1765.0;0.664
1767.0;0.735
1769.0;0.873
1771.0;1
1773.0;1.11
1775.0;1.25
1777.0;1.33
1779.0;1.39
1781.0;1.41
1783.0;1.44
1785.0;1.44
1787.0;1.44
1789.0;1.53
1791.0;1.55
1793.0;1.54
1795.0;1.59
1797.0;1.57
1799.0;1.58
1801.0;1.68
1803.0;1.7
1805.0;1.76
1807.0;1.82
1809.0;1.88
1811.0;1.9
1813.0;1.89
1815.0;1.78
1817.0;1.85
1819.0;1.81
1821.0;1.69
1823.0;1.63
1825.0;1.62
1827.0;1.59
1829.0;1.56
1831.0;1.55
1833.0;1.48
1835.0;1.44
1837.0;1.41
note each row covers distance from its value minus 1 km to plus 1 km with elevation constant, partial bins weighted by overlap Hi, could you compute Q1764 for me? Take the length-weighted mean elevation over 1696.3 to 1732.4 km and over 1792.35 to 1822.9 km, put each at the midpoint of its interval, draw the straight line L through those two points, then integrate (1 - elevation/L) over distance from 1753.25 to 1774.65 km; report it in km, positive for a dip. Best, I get 9.3 km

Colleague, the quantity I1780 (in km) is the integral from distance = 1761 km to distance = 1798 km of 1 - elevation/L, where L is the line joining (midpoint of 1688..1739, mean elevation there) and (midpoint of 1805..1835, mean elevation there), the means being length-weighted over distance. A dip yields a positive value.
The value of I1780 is 8.1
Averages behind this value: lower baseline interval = 1.35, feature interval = 1.24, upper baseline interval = 1.71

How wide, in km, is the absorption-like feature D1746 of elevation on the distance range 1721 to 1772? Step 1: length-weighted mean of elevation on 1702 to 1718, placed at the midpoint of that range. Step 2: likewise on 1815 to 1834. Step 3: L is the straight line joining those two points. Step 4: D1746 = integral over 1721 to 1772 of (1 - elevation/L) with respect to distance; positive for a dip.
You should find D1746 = 8.81 km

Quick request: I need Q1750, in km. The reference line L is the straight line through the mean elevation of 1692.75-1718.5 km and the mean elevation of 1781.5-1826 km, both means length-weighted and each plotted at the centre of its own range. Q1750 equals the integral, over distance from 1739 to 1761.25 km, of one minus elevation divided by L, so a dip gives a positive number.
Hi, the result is 3.90 km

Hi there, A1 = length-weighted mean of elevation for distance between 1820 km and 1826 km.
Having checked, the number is 1.65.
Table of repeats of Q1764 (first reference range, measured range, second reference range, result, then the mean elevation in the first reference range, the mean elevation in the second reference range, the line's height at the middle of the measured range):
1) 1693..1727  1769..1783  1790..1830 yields 3.0 km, 1.34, 1.7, 1.58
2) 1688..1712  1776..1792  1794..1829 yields 1.8 km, 1.33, 1.72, 1.63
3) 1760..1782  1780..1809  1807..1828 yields -4.1 km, 1.01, 1.77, 1.39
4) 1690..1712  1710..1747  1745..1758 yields -2.6 km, 1.34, 1.23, 1.28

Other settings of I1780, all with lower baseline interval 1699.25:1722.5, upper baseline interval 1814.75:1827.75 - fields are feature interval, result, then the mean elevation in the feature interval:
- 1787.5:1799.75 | 0.46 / 1.55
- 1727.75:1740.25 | 0.27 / 1.39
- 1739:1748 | 0.10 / 1.43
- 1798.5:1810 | -0.64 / 1.74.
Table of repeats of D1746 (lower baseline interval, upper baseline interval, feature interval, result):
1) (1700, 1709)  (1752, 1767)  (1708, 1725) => -1.26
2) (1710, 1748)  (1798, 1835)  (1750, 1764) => 4.96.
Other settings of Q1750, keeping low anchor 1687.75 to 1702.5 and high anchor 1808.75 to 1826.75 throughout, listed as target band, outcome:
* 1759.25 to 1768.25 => 5.0 km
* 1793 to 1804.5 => 0.5 km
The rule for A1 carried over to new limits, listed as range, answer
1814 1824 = 1.75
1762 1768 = 0.681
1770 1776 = 1.12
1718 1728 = 1.35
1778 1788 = 1.42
